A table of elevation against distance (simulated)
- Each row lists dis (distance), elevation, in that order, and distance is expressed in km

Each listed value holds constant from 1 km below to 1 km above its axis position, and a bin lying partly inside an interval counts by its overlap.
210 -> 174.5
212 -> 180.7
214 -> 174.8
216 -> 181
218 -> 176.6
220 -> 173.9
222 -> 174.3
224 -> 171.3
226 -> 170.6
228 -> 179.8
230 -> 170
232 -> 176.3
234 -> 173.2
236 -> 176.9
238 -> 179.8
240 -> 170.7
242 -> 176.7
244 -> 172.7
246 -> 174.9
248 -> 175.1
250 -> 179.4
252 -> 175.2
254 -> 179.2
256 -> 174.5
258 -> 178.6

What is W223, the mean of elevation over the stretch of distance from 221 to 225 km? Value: 173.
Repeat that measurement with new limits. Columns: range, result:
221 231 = 173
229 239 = 175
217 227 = 173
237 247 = 175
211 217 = 179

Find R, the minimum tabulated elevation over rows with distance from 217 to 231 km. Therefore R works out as 170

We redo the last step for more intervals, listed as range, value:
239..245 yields 170.7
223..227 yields 170.6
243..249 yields 172.7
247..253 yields 175.1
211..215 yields 174.8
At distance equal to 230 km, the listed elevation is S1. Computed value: 170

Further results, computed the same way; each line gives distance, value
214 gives 174.8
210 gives 174.5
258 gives 178.6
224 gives 171.3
